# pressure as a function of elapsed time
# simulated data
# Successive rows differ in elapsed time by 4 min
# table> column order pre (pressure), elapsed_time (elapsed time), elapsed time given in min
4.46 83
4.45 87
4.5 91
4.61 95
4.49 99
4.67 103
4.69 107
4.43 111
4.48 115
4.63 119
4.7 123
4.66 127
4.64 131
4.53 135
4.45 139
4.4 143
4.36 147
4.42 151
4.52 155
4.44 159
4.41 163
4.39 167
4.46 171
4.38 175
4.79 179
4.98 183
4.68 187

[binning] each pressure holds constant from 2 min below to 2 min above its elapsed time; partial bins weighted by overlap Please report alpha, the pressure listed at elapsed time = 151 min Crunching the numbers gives 4.42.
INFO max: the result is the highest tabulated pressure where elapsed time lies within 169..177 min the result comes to 4.46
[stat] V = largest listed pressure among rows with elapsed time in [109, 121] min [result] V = 4.63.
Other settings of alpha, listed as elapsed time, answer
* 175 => 4.38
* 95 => 4.61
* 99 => 4.49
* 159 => 4.44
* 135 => 4.53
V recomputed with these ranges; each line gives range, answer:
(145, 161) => 4.52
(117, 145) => 4.7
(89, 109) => 4.69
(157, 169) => 4.44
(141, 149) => 4.4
